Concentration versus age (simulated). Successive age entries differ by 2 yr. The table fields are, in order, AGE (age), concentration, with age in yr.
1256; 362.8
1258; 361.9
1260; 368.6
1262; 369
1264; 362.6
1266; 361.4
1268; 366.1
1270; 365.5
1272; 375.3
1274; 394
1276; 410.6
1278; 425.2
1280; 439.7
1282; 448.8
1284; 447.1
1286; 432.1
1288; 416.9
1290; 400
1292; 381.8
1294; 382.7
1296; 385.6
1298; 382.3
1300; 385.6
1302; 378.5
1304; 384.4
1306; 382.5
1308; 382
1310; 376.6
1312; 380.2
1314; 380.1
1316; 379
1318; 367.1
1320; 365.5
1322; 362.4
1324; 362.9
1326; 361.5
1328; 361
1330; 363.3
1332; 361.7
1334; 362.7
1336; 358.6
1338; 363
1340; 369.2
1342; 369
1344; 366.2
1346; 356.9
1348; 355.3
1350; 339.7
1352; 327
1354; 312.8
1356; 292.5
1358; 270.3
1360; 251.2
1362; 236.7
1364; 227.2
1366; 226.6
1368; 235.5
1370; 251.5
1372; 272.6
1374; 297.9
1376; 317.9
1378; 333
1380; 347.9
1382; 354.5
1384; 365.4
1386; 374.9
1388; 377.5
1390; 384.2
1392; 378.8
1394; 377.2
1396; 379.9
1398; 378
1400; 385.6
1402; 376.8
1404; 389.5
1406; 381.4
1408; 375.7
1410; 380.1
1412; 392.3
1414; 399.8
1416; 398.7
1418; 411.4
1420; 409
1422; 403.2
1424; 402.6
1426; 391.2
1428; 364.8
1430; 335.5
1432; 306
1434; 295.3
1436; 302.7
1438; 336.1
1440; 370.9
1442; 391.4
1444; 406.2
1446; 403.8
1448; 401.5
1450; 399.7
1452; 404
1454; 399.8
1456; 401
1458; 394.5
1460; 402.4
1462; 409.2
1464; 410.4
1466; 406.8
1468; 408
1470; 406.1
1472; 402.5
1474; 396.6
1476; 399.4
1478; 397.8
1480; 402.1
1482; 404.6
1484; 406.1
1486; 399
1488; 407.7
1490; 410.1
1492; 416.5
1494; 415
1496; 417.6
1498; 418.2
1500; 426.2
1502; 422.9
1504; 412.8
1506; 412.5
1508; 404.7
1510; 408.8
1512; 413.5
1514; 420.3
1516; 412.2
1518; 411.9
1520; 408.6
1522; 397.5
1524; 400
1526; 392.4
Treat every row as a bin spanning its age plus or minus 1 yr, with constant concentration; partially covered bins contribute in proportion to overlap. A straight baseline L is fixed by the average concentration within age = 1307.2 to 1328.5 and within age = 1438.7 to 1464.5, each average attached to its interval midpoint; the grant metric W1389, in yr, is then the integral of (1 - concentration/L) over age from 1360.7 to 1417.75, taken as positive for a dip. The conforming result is 6.4 yr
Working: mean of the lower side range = 371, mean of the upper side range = 399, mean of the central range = 343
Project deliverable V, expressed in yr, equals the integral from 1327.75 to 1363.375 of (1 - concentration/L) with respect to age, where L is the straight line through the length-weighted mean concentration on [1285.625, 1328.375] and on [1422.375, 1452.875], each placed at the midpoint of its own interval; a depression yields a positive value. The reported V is 4.2 yr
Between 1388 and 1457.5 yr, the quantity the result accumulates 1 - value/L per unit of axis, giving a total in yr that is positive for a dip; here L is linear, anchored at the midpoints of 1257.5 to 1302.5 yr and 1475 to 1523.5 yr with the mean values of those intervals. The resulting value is 4.2 yr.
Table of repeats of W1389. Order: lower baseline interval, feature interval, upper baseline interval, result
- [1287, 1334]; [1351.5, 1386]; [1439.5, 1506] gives 8.6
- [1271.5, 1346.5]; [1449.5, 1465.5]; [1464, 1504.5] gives 0.1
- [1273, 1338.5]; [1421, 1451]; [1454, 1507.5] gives 2.6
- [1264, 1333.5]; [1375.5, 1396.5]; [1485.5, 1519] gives 1.8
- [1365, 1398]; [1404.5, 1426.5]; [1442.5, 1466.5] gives -1.8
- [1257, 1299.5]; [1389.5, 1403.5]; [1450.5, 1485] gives 0.7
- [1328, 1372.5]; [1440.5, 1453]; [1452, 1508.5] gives -0.5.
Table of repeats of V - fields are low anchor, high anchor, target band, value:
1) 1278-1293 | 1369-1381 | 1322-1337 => 0.1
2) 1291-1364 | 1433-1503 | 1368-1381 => 2.5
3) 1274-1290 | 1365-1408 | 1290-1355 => 4.4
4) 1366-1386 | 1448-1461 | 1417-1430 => -1.0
